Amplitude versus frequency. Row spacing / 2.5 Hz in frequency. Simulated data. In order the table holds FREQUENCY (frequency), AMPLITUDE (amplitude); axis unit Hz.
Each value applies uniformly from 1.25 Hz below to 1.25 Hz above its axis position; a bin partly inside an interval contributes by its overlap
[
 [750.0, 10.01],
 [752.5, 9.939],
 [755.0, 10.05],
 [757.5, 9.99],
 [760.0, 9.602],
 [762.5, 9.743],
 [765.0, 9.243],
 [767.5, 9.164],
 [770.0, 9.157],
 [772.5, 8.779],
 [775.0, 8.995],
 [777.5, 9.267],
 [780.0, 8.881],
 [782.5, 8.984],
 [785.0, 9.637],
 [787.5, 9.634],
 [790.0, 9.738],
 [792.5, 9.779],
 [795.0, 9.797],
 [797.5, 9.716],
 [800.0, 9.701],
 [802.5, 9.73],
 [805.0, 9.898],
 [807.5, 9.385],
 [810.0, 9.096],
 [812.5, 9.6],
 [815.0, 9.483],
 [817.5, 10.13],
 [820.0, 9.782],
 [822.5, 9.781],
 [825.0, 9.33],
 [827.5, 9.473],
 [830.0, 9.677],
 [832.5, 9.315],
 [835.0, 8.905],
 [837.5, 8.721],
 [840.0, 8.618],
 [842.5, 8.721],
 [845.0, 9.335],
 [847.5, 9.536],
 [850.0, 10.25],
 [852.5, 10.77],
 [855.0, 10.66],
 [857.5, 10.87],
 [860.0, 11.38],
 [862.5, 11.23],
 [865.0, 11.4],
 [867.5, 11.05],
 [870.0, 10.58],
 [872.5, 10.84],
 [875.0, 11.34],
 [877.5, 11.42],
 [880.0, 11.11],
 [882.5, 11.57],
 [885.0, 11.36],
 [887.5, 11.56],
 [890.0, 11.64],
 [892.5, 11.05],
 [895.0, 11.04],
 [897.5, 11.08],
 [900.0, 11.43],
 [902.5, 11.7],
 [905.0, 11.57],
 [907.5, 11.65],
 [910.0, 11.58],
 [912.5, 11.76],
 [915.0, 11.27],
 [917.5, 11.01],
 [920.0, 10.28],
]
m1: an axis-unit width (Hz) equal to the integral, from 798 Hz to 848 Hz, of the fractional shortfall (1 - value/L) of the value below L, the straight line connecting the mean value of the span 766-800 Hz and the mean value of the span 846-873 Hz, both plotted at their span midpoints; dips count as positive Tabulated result 3.3 Hz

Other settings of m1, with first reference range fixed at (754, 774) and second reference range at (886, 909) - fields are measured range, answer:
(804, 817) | 0.8 Hz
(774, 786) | 0.7 Hz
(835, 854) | 2.2 Hz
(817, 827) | 0.6 Hz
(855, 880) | -0.3 Hz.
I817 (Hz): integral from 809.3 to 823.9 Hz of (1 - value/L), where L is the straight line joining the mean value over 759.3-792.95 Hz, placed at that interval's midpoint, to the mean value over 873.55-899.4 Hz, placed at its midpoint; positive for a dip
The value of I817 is 0.56 Hz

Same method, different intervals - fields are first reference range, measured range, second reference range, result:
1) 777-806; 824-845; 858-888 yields 2.7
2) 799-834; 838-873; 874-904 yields 0.8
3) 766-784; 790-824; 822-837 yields -1.7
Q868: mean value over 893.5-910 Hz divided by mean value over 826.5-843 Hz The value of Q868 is 1.3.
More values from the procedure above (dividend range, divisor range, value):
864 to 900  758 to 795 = 1.20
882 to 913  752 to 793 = 1.21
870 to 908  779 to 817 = 1.19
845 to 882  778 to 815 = 1.14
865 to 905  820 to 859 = 1.17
